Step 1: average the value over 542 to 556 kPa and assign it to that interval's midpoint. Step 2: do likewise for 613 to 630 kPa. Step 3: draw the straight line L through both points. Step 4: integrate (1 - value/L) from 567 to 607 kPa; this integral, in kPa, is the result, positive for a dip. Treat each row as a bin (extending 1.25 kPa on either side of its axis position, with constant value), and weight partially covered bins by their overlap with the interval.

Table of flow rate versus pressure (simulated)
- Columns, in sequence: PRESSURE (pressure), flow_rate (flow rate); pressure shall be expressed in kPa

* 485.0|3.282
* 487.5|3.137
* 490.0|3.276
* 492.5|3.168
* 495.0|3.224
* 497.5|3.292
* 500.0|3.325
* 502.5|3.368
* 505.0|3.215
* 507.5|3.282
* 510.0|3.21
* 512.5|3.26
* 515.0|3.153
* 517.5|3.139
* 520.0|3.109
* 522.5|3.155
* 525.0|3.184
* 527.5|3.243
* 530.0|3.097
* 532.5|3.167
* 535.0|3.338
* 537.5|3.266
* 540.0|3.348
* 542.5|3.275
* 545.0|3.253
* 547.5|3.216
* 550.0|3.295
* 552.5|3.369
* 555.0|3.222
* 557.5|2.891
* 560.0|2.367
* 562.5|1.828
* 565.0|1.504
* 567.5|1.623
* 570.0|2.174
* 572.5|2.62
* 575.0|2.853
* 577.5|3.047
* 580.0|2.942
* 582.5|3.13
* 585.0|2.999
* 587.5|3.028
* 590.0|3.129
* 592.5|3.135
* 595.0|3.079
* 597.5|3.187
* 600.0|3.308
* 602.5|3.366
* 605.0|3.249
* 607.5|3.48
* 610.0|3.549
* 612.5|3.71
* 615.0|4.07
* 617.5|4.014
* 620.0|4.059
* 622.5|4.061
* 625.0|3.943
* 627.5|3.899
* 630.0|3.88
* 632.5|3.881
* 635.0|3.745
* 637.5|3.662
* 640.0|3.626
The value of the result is 7.6 kPa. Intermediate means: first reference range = 3.27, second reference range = 3.99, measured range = 2.96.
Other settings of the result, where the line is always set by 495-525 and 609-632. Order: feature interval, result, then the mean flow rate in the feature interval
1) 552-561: 1.5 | 2.94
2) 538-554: 0.7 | 3.29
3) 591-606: 2.2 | 3.22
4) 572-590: 3.4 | 2.97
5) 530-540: 0.4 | 3.25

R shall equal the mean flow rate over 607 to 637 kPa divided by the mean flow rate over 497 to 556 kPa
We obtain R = 1.19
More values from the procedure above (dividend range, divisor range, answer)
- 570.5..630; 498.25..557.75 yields 1.05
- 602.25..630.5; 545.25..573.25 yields 1.47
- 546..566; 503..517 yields 0.85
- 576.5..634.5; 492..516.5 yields 1.07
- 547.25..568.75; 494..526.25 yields 0.79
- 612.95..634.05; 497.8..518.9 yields 1.22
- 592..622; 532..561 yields 1.12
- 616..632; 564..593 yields 1.48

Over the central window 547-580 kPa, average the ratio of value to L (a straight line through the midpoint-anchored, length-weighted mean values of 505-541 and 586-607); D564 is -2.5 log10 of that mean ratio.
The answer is 0.22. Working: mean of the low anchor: 3.21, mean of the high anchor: 3.19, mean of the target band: 2.61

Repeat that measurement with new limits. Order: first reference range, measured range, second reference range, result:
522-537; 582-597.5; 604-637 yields 0.17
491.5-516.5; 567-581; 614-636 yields 0.38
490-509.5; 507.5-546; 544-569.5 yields -0.09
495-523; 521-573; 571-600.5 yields 0.09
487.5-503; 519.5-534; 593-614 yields 0.04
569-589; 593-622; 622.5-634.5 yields -0.03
